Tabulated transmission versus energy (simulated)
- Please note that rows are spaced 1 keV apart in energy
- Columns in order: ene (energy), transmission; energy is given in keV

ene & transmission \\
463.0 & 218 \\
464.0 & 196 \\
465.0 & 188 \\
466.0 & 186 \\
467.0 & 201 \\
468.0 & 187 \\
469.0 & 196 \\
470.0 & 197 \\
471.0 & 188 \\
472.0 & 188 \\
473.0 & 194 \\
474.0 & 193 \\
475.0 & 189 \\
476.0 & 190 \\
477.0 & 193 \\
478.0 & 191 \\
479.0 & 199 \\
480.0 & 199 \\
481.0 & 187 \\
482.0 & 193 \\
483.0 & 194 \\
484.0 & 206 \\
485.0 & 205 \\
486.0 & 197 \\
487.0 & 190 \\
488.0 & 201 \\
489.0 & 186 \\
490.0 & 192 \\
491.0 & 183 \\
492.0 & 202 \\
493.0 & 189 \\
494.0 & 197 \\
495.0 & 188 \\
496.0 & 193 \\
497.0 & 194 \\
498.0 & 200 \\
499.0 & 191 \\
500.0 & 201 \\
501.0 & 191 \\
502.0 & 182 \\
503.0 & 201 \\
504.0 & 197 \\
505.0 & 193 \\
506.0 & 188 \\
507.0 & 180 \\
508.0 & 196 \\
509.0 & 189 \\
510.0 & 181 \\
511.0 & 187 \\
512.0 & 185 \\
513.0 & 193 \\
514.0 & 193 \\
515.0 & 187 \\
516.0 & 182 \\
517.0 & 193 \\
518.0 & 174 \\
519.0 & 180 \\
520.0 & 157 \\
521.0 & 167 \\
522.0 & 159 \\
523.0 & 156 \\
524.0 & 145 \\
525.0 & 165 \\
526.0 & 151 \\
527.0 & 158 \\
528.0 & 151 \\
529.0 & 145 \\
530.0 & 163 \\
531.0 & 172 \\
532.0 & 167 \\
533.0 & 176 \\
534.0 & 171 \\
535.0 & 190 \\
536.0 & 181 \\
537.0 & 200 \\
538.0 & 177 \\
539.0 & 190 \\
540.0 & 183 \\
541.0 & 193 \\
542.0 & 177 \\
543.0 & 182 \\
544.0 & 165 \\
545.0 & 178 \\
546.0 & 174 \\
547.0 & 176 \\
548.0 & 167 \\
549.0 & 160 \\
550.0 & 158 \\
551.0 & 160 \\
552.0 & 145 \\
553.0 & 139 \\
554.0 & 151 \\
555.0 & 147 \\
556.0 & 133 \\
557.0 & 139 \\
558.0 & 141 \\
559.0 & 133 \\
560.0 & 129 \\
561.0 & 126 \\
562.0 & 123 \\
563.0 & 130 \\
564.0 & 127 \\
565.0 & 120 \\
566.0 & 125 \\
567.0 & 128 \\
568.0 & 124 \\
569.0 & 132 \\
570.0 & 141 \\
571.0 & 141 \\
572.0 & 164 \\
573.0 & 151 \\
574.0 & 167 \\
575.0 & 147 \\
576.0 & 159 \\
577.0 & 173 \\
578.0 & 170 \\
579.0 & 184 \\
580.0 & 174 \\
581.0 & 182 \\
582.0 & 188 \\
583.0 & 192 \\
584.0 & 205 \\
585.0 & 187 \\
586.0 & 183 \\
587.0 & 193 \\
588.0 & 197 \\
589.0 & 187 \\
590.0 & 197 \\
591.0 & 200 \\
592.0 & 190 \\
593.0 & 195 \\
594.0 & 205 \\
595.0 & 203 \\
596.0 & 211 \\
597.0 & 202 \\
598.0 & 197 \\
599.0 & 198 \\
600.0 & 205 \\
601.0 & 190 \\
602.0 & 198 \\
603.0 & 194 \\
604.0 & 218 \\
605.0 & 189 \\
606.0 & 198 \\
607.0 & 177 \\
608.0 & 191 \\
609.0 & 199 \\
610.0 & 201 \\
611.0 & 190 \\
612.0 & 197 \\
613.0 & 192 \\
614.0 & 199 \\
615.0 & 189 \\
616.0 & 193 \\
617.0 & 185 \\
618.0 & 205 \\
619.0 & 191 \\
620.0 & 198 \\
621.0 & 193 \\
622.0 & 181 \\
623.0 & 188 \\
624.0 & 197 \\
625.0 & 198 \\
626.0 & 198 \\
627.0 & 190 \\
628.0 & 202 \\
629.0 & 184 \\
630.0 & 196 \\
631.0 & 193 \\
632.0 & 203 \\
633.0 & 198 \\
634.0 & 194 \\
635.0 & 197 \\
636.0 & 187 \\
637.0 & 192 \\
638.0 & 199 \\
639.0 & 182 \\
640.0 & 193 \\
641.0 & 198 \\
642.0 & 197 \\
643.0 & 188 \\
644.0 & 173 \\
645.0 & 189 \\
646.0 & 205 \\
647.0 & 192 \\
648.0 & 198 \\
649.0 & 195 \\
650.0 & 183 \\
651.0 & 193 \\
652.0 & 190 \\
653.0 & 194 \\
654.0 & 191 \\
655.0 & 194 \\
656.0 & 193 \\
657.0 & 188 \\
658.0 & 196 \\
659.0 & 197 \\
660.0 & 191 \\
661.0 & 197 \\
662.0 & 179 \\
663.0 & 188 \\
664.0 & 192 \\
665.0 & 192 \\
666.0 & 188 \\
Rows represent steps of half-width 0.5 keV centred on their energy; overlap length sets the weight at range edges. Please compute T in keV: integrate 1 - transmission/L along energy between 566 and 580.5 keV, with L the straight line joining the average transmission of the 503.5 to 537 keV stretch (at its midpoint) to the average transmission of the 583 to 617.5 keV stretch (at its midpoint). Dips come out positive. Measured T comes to 2.8 keV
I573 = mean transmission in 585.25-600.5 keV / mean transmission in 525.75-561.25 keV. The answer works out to 1.2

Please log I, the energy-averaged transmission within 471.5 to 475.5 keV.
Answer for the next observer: 191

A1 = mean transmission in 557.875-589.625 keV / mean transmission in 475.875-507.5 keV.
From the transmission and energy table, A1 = 0.81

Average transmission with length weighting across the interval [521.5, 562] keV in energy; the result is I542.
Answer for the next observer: 161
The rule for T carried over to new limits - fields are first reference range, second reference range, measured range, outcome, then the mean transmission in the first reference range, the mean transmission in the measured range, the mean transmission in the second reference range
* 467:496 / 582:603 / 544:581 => 8.84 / 193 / 149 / 196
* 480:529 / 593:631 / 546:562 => 3.59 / 185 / 147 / 196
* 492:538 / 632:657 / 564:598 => 2.49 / 180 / 173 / 192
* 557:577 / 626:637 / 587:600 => -3.00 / 138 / 199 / 194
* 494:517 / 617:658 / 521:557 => 4.85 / 191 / 166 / 193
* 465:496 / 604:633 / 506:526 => 1.71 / 193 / 177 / 194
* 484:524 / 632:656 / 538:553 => 1.42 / 187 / 171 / 192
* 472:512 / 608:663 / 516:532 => 2.46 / 193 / 163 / 193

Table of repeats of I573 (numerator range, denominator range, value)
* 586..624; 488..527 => 1.06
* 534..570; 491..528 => 0.85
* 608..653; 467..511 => 1.00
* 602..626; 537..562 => 1.22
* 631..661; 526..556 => 1.15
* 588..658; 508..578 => 1.21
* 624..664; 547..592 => 1.22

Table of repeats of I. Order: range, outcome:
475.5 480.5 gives 194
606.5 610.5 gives 192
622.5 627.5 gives 194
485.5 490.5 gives 193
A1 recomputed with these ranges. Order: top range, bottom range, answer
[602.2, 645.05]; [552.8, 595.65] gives 1.20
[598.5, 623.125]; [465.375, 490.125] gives 1.00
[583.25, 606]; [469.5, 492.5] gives 1.02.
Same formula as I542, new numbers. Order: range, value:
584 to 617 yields 196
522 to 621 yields 173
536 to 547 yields 182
